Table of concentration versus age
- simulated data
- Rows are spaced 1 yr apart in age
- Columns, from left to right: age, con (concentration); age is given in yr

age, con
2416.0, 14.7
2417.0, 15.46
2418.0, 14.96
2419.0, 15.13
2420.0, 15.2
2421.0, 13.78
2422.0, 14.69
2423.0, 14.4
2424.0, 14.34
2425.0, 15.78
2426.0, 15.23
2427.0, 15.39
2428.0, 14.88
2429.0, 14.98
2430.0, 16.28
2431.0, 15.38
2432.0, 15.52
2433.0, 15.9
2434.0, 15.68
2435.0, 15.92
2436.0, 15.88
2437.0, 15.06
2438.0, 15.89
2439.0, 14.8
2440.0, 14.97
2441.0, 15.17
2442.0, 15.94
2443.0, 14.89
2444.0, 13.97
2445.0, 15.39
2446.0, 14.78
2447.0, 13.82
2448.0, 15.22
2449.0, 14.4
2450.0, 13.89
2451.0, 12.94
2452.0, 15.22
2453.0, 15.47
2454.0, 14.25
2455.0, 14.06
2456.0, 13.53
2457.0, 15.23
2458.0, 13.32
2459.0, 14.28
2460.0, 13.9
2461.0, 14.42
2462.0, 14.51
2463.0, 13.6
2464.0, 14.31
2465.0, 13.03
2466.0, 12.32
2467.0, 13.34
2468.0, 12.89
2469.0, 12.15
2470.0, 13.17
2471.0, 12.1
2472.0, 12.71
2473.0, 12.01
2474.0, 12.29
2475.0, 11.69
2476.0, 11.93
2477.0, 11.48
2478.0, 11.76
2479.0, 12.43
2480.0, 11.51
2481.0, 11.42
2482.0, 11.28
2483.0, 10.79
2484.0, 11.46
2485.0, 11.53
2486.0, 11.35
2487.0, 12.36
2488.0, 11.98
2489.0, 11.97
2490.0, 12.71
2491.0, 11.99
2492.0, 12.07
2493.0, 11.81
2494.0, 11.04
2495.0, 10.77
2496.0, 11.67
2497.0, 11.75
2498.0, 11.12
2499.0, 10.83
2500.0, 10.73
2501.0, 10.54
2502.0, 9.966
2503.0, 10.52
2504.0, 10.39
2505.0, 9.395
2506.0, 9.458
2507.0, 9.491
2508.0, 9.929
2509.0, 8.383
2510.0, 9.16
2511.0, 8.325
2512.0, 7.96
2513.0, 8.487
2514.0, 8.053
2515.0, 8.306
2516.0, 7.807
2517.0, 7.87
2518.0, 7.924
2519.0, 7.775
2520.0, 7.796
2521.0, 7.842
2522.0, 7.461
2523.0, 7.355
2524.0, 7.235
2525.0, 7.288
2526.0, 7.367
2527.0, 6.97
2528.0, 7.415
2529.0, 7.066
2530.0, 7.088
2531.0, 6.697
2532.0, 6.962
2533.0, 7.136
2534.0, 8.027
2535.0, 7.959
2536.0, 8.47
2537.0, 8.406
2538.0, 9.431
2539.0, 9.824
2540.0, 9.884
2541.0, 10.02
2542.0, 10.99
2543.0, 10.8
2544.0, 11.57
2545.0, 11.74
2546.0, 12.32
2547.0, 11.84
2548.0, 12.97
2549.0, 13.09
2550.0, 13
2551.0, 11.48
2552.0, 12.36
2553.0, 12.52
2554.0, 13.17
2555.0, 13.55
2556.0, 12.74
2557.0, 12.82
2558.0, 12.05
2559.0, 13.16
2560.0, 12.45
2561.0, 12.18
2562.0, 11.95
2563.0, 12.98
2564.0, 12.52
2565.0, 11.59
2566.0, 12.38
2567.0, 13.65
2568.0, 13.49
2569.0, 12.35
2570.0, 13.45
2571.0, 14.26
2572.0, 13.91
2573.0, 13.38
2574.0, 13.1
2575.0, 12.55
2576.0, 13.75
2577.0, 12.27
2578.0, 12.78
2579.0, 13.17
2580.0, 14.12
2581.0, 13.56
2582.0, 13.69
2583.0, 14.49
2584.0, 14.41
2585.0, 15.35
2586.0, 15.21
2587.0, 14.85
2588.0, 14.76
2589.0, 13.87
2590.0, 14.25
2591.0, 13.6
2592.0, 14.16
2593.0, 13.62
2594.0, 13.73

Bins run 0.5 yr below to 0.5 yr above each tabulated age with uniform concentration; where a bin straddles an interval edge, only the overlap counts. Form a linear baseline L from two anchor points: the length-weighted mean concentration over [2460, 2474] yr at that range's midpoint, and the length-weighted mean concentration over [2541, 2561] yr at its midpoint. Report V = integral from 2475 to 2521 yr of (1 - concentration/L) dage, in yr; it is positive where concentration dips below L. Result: 8.8 yr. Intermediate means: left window 13.1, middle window 10.4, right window 12.3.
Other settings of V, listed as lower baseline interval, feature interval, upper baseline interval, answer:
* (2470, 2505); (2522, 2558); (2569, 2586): 8.1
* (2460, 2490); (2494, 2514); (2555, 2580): 4.2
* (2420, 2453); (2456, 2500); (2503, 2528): -3.4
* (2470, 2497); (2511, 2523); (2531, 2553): 3.3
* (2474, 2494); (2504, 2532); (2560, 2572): 9.6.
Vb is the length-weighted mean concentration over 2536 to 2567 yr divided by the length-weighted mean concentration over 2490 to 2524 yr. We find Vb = 1.2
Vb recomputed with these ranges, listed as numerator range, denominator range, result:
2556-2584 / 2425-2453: 0.86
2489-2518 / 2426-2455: 0.67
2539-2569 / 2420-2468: 0.83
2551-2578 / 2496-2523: 1.40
